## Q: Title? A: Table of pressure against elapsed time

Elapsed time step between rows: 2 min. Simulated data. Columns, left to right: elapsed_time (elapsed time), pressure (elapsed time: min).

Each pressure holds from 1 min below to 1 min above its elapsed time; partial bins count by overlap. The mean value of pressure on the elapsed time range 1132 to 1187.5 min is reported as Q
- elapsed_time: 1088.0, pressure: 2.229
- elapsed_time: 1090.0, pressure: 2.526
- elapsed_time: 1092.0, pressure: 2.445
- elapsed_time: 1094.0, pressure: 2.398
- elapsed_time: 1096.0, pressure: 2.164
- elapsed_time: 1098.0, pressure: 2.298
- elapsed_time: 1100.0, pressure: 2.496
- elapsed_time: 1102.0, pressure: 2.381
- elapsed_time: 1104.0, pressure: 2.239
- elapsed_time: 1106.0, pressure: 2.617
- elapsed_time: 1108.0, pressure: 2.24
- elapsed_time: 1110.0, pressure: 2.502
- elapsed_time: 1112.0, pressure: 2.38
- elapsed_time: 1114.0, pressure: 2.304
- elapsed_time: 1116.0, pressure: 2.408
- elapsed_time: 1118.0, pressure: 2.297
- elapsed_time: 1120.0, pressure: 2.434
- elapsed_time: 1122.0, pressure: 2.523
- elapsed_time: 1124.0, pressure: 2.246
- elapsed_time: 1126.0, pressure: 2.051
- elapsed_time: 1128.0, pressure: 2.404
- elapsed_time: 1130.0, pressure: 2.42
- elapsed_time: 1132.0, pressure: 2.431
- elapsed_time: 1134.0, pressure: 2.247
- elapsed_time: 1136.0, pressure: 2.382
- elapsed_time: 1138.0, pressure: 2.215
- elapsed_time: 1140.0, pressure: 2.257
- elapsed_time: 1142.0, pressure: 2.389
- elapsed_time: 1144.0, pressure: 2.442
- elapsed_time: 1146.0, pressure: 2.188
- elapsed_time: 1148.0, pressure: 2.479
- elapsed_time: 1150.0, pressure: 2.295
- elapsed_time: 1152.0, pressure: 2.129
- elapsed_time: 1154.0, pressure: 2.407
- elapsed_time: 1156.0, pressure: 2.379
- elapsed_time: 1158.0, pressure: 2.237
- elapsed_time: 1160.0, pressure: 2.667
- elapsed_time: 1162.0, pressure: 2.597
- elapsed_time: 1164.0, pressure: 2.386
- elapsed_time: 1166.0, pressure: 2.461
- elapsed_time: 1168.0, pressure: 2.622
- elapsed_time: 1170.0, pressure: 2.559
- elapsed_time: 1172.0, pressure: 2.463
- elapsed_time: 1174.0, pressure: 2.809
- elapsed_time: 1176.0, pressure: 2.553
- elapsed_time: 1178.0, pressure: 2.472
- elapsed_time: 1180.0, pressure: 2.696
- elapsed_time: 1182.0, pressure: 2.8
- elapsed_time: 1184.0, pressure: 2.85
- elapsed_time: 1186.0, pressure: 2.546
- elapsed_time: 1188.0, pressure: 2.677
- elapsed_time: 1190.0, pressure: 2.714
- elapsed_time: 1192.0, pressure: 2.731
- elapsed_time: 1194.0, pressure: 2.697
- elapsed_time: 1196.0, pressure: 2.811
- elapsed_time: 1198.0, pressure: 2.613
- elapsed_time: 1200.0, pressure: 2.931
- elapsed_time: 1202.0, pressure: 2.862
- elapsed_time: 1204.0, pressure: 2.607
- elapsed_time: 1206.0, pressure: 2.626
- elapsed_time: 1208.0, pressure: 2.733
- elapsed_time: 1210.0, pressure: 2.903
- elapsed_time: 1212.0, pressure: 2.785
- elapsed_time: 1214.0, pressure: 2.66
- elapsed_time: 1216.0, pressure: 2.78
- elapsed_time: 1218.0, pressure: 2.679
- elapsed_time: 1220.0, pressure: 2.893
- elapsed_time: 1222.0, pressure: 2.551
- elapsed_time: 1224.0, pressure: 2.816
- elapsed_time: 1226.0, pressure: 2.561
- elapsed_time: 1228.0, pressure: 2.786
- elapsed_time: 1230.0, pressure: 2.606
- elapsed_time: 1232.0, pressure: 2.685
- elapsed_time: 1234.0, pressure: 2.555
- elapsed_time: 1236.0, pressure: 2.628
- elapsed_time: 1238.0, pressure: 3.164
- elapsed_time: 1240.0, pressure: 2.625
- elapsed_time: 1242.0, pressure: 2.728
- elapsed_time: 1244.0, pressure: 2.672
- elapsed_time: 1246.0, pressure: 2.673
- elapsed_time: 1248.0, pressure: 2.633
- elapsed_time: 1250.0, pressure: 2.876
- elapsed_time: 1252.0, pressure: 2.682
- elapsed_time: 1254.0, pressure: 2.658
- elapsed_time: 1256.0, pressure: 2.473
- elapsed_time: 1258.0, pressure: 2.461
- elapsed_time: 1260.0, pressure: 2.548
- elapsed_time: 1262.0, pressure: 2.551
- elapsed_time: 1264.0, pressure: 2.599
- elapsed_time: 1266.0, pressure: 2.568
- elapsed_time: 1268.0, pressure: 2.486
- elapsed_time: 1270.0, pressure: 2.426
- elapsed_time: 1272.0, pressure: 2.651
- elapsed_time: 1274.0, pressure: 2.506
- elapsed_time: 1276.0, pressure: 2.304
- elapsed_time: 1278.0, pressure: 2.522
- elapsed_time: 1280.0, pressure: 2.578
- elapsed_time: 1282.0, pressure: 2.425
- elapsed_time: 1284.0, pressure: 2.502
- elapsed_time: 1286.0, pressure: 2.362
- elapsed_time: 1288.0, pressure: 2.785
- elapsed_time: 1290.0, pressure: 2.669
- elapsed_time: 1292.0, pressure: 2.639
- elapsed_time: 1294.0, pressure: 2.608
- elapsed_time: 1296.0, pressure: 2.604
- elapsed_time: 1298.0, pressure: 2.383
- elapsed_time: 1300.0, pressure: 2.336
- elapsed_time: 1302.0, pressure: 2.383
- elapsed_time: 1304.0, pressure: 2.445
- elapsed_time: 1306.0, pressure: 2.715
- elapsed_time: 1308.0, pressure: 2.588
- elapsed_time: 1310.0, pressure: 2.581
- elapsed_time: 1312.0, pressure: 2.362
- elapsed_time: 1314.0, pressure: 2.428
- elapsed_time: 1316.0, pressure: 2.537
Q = 2.47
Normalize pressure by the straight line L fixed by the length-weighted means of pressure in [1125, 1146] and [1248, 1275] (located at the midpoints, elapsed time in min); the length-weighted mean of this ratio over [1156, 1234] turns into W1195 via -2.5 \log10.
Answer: -0.10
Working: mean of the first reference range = 2.32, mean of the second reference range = 2.58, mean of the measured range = 2.66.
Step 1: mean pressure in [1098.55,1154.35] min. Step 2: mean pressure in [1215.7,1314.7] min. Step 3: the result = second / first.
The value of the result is 1.1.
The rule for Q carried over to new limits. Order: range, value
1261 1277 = 2.51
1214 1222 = 2.74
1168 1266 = 2.69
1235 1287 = 2.59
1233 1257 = 2.7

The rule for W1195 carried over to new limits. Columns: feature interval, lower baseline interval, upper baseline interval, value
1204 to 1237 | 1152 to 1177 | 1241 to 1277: -0.06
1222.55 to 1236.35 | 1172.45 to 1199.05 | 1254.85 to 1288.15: -0.03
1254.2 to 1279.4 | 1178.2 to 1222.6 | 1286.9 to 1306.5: 0.04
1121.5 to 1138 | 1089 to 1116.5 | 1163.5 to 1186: 0.07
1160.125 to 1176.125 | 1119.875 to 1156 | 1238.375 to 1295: -0.08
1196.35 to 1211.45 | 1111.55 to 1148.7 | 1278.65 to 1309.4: -0.14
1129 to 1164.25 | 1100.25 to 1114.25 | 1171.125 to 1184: 0.08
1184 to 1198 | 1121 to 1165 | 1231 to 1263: -0.09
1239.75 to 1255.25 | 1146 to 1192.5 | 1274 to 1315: -0.07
